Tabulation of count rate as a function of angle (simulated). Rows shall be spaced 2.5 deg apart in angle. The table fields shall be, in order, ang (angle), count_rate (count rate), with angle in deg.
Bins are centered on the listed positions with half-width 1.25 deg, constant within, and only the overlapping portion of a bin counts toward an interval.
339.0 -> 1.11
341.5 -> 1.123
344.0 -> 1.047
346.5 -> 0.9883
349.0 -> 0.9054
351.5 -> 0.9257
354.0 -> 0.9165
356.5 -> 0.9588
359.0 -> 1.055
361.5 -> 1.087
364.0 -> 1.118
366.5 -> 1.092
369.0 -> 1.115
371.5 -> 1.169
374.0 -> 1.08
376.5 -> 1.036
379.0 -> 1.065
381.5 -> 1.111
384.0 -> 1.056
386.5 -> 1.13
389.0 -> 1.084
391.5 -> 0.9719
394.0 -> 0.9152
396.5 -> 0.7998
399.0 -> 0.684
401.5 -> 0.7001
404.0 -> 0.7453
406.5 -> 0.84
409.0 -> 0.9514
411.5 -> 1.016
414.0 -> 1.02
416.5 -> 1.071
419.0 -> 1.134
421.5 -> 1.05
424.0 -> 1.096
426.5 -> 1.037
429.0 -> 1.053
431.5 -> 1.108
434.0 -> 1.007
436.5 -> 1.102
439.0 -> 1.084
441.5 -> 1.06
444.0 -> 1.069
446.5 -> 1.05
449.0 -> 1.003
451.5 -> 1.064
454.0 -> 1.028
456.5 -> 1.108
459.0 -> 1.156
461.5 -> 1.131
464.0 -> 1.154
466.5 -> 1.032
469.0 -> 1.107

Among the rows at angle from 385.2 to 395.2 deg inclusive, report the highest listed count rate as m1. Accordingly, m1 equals 1.13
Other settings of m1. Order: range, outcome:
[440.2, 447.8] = 1.069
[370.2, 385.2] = 1.169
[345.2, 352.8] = 0.9883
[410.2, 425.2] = 1.134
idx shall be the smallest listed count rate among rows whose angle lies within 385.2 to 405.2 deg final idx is 0.684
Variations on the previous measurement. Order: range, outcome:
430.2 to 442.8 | 1.007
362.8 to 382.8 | 1.036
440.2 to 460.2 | 1.003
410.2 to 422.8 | 1.016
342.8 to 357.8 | 0.9054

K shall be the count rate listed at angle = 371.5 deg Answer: 1.169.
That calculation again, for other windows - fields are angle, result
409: 0.9514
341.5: 1.123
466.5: 1.032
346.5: 0.9883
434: 1.007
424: 1.096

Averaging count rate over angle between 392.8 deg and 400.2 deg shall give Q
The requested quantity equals 0.8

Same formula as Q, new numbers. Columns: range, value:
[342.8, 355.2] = 0.956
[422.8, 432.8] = 1.07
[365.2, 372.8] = 1.12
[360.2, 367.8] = 1.1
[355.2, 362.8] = 1.03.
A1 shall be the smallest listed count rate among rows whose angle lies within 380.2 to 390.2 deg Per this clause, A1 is 1.056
